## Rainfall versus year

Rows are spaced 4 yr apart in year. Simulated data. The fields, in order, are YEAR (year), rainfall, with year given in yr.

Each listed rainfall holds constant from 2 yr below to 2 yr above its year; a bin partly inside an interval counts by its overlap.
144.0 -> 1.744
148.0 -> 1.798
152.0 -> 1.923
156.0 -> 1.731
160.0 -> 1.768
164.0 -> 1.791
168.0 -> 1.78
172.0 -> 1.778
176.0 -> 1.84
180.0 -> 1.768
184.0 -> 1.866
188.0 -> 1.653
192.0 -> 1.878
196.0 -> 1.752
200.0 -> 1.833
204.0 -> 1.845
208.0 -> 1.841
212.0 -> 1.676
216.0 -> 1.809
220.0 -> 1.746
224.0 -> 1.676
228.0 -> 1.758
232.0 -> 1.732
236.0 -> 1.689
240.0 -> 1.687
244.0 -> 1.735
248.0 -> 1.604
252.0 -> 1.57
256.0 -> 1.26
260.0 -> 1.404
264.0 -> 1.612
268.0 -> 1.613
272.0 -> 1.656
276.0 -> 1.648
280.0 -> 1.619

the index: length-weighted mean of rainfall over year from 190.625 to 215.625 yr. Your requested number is 1.8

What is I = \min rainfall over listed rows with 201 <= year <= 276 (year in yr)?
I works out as 1.26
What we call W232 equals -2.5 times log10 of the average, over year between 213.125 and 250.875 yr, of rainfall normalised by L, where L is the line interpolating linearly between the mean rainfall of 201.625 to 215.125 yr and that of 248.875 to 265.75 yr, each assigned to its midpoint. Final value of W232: -0.05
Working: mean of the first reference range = 1.79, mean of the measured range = 1.71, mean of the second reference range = 1.47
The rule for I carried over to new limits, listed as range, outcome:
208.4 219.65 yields 1.676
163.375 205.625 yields 1.653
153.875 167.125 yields 1.731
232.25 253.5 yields 1.57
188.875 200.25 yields 1.752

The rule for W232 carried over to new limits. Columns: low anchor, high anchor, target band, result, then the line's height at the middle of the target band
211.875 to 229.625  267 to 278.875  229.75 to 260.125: 0.063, 1.69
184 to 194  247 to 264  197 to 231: -0.066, 1.67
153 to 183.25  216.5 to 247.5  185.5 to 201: -0.012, 1.76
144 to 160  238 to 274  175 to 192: -0.035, 1.73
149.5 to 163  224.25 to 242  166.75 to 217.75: -0.020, 1.76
